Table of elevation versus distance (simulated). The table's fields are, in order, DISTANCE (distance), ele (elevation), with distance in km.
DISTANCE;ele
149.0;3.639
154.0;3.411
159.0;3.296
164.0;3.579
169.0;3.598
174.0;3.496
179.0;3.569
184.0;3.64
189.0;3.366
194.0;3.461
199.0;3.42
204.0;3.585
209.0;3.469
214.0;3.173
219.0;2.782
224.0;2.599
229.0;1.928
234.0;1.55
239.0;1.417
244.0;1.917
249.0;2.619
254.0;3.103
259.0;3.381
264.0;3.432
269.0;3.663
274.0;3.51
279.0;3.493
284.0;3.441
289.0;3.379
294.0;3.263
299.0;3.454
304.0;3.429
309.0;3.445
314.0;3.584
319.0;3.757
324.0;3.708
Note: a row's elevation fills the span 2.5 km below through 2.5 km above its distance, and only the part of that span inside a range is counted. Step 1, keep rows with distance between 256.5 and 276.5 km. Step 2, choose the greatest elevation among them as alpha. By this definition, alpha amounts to 3.663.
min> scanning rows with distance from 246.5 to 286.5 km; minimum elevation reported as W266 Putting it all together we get 2.619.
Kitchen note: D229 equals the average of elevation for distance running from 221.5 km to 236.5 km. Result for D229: 2.03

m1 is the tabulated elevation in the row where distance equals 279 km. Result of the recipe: 3.493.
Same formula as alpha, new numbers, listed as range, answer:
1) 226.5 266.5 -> 3.432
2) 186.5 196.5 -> 3.461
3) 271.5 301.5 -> 3.51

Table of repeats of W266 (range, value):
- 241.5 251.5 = 1.917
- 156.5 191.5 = 3.296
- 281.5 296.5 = 3.263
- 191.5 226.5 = 2.599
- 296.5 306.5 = 3.429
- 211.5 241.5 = 1.417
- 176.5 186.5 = 3.569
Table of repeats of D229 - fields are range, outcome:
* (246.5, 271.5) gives 3.24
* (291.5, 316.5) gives 3.44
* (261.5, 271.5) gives 3.55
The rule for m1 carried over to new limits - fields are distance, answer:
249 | 2.619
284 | 3.441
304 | 3.429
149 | 3.639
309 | 3.445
